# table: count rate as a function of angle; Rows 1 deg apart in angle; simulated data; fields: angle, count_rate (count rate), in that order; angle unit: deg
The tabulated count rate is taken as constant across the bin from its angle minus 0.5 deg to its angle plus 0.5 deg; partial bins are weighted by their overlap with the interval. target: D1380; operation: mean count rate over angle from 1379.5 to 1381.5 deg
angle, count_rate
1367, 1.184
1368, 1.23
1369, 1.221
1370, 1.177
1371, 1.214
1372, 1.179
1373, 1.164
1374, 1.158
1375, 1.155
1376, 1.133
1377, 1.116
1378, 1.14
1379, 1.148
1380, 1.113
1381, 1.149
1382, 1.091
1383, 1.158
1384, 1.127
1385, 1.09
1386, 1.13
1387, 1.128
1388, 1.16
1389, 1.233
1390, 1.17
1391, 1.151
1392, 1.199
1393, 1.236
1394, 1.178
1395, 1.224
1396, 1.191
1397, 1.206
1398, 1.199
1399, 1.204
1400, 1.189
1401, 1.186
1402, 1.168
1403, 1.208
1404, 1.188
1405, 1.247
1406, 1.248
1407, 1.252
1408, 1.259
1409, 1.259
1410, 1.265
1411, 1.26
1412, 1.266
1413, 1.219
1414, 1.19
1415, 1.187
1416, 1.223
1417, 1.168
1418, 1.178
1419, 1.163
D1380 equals 1.13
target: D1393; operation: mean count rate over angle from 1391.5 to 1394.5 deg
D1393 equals 1.2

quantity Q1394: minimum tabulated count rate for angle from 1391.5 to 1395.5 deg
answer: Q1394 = 1.178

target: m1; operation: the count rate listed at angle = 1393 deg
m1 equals 1.236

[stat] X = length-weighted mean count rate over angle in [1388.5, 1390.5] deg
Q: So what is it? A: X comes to 1.2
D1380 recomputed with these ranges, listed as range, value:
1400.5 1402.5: 1.18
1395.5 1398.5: 1.2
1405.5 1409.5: 1.25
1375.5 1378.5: 1.13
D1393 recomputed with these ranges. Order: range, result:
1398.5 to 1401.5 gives 1.19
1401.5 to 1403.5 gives 1.19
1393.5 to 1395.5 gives 1.2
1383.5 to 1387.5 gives 1.12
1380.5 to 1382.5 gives 1.12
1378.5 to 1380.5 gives 1.13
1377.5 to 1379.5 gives 1.14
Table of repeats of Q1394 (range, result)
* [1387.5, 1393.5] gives 1.151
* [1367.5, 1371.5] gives 1.177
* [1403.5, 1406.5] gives 1.188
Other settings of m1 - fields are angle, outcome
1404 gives 1.188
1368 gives 1.23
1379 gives 1.148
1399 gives 1.204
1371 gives 1.214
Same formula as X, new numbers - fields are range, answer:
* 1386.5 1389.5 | 1.17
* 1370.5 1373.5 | 1.19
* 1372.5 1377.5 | 1.15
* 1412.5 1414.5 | 1.2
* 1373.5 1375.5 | 1.16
